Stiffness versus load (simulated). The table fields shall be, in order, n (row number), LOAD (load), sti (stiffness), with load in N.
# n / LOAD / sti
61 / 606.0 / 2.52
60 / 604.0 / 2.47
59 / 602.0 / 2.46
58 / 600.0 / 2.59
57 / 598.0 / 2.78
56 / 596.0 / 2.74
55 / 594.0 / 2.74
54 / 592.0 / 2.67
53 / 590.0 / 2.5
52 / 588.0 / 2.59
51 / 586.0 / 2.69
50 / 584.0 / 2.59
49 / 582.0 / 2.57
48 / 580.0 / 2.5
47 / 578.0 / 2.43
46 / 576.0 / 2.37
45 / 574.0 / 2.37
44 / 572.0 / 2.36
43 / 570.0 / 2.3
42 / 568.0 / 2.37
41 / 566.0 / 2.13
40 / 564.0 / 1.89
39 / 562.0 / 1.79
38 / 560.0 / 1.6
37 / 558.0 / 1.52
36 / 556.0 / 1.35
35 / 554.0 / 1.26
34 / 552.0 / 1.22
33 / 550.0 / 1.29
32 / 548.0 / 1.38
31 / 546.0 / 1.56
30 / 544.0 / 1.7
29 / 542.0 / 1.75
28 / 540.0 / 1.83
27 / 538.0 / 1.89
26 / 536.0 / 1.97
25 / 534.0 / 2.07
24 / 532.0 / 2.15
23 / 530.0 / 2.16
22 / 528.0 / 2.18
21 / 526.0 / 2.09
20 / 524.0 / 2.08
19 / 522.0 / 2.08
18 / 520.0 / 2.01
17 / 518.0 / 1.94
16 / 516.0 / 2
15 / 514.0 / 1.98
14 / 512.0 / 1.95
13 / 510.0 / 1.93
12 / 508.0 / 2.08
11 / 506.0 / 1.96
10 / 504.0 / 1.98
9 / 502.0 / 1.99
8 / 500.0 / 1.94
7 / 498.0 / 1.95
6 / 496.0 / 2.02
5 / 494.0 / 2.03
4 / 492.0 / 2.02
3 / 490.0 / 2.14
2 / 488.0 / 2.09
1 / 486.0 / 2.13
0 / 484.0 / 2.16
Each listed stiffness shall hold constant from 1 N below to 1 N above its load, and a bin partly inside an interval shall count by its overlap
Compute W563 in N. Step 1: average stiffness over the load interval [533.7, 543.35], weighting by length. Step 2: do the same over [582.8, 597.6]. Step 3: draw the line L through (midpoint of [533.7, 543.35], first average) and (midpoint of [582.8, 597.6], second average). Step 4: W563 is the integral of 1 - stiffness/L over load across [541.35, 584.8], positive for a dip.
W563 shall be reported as 6.7 N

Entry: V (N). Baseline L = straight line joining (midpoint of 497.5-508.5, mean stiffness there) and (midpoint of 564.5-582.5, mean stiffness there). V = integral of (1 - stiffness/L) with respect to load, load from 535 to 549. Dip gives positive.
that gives 3.0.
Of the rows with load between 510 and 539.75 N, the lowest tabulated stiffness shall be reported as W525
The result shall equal 1.89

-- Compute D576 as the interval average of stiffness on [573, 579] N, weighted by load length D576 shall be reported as 2.39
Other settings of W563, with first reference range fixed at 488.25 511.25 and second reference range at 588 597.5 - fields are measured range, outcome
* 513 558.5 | 8.9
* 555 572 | 3.9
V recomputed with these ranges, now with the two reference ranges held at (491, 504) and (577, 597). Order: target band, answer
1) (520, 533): 0.4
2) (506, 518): 0.6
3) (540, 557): 6.4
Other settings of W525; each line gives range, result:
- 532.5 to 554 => 1.22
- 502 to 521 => 1.93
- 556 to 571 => 1.35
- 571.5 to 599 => 2.36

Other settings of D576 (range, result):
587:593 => 2.59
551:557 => 1.28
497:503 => 1.96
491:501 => 1.99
